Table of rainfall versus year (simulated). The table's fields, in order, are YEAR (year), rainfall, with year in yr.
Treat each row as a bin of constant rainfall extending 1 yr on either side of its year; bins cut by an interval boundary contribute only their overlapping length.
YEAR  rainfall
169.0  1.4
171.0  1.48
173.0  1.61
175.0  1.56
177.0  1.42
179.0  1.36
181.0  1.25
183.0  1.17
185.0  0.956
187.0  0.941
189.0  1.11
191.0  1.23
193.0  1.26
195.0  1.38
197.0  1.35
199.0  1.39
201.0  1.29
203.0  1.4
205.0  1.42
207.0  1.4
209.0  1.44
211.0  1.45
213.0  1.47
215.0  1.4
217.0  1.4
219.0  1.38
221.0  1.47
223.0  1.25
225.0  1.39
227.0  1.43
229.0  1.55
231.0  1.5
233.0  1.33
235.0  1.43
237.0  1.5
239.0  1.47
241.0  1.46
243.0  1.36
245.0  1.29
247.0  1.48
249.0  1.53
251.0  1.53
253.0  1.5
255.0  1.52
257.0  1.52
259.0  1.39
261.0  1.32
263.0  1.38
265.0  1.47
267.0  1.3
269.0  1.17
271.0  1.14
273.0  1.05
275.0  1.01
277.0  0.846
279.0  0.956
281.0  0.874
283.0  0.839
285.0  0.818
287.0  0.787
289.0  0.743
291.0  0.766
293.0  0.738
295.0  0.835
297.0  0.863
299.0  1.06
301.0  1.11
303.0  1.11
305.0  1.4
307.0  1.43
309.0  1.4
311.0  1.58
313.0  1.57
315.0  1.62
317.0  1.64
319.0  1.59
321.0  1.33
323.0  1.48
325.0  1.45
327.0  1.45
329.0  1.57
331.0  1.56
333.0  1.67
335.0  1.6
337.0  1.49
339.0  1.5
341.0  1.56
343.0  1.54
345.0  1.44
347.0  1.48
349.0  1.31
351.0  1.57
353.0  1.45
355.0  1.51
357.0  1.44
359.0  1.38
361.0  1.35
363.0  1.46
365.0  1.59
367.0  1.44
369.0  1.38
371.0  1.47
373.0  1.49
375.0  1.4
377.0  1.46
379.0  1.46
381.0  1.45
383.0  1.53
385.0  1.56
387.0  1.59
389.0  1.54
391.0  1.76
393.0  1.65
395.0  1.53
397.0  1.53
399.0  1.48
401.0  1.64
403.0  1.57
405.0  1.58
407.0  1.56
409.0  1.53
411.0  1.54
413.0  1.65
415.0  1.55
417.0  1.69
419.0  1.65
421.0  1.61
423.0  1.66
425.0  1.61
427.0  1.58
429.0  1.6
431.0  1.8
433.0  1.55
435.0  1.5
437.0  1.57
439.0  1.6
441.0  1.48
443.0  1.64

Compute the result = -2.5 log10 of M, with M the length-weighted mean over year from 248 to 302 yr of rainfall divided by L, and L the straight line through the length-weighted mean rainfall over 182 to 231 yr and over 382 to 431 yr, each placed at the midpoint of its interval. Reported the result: 0.26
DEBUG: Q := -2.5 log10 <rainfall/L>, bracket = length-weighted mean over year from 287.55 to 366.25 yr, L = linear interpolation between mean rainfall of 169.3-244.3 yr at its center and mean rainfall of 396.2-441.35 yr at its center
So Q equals 0.09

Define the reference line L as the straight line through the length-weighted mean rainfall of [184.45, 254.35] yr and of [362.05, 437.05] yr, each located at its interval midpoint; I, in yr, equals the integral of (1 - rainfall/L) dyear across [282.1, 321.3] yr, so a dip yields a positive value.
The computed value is 8.2 yr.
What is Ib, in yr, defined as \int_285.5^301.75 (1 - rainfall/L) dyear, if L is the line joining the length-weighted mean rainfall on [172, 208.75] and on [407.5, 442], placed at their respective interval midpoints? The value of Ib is 6.5 yr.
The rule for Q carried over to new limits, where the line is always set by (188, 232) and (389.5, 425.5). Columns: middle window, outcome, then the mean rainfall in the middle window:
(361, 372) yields 0.069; 1.46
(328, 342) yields -0.032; 1.56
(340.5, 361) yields 0.055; 1.46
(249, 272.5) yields 0.039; 1.38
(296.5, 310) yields 0.223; 1.21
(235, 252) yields -0.026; 1.45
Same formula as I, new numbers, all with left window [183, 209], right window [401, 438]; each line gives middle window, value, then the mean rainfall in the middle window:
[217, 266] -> -3.8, 1.43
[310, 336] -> -1.6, 1.55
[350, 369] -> 0.6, 1.46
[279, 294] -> 6.4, 0.806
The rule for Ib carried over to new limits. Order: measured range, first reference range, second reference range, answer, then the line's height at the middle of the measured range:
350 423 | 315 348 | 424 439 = 1.7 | 1.57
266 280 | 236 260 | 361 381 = 3.8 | 1.46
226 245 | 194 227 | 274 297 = -3.6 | 1.21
